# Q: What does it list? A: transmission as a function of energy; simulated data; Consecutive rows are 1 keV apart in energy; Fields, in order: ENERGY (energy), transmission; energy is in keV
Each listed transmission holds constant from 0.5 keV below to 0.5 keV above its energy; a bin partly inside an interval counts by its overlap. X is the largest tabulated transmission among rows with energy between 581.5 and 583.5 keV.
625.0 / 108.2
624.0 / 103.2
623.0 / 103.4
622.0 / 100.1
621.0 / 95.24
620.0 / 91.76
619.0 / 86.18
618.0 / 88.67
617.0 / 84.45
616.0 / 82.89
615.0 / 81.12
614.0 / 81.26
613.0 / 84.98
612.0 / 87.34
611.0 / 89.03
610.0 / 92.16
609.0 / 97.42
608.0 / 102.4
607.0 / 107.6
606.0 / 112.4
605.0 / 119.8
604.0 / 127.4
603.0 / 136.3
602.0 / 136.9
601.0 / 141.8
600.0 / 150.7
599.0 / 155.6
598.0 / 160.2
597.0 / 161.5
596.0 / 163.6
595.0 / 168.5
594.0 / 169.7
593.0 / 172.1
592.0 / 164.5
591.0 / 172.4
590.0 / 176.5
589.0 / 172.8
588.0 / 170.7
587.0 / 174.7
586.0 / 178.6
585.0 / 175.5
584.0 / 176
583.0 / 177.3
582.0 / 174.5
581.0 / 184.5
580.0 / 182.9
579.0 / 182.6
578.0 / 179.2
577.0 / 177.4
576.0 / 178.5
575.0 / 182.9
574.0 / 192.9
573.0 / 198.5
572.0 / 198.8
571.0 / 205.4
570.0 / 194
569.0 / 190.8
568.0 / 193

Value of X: 177.3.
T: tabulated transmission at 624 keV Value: 103.2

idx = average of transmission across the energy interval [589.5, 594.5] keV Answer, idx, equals 171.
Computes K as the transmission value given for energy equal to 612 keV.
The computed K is 87.34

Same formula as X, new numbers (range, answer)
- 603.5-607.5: 127.4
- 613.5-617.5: 84.45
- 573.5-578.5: 192.9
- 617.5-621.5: 95.24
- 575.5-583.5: 184.5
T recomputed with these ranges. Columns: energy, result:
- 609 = 97.42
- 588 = 170.7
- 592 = 164.5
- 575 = 182.9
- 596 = 163.6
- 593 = 172.1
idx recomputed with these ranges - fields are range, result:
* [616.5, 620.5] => 87.8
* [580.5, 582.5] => 180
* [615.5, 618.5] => 85.3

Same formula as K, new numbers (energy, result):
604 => 127.4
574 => 192.9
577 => 177.4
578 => 179.2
